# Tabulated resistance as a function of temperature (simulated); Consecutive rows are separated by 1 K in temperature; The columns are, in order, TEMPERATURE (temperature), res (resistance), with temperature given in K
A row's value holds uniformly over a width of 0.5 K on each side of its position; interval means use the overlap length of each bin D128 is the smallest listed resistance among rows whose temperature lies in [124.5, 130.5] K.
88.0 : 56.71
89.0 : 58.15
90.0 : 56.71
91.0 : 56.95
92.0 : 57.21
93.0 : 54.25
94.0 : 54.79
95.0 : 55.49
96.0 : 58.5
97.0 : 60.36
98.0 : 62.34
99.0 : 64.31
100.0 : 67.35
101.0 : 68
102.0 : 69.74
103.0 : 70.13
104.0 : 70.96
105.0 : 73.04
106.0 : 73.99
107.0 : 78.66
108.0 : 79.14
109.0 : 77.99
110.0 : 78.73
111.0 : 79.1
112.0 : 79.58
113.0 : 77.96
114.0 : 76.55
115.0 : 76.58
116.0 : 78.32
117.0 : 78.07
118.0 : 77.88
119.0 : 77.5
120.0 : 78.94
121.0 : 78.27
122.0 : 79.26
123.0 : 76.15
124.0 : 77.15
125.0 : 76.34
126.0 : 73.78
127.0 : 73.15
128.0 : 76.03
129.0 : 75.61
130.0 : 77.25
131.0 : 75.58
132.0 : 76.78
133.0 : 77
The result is 73.15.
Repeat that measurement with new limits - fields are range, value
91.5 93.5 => 54.25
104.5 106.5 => 73.04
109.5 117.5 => 76.55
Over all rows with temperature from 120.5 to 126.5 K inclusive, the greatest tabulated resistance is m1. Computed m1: 79.26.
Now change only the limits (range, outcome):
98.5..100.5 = 67.35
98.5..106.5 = 73.99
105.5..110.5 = 79.14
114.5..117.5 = 78.32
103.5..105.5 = 73.04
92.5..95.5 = 55.49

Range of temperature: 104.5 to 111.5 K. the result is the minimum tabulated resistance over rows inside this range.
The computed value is 73.04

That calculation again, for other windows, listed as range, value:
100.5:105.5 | 68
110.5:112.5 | 79.1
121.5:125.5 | 76.15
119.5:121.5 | 78.27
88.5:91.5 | 56.71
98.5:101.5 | 64.31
